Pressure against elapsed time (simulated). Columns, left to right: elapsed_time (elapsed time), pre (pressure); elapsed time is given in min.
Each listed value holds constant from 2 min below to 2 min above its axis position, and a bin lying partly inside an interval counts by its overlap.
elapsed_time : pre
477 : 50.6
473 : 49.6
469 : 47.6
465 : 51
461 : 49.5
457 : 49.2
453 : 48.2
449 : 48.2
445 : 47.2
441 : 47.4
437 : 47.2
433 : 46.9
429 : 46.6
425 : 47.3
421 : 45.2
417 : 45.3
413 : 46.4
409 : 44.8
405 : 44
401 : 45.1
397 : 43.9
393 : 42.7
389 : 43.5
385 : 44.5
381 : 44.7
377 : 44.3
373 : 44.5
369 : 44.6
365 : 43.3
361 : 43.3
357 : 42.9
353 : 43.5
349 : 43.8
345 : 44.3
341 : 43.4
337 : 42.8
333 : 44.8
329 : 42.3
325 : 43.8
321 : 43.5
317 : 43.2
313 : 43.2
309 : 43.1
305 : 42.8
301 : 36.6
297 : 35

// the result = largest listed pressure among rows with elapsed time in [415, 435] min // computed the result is 47.3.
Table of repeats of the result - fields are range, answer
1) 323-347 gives 44.8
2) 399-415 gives 46.4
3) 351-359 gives 43.5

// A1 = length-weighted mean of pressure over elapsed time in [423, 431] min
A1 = 47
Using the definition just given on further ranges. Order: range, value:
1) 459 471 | 49.4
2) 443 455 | 47.9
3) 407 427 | 45.8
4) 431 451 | 47.4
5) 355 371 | 43.5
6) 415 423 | 45.2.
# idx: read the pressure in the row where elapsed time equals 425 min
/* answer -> 47.3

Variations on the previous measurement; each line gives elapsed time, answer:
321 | 43.5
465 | 51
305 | 42.8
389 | 43.5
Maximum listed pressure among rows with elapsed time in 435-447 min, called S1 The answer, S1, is 47.4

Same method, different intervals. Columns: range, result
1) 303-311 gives 43.1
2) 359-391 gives 44.7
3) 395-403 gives 45.1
